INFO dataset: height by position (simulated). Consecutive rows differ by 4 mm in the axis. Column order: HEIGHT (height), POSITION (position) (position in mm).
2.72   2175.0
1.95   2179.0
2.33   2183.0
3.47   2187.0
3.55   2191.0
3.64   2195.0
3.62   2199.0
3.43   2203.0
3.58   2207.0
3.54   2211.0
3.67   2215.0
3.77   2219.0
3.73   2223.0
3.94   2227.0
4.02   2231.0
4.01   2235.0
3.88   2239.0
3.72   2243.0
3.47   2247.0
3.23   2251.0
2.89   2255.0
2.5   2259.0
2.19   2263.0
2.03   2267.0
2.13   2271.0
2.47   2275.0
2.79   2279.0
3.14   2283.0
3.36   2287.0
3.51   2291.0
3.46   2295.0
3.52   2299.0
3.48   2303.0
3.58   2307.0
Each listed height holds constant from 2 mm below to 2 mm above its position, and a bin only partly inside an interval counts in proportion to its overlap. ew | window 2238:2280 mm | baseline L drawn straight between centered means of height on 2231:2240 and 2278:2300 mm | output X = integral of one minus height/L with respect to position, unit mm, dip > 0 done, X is 10.0 mm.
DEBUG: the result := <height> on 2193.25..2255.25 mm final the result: 3.65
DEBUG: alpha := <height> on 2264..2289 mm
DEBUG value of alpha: 2.63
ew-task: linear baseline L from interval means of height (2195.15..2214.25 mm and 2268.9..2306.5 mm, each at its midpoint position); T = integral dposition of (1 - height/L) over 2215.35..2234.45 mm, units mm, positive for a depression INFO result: -2.3 mm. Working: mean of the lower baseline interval 3.56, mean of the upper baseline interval 3.11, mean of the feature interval 3.86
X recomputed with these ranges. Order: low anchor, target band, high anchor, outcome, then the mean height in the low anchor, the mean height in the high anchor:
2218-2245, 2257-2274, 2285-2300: 6.6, 3.87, 3.46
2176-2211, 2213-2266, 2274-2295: -4.6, 3.2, 3.12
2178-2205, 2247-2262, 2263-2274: -3.7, 3.19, 2.14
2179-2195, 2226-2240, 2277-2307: -3.5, 3.04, 3.34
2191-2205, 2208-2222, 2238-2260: -0.8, 3.56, 3.29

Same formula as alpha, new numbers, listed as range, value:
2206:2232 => 3.75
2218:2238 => 3.9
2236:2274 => 2.91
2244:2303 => 2.94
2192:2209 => 3.57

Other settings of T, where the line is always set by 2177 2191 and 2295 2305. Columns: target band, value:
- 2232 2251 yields -3.8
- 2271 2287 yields 2.7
